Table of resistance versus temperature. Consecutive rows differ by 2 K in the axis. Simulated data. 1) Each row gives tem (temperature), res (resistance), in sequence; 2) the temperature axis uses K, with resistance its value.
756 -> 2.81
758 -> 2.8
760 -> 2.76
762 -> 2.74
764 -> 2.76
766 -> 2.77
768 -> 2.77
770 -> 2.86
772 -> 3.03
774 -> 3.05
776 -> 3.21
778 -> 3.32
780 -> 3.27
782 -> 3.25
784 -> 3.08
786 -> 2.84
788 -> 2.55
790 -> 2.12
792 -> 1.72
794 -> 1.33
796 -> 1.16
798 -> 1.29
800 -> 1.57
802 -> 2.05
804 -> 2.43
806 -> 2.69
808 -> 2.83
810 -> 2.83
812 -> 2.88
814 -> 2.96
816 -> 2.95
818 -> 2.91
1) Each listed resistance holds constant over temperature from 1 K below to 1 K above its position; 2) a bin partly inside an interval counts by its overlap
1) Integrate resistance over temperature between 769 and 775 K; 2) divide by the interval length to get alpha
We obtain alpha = 2.98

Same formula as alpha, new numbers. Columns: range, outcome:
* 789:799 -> 1.52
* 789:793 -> 1.92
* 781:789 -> 2.93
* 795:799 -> 1.23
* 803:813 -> 2.73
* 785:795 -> 2.11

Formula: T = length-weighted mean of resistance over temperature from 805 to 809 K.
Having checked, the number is 2.76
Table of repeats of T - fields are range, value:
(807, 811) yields 2.83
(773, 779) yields 3.19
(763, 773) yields 2.84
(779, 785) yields 3.2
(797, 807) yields 2.01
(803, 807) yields 2.56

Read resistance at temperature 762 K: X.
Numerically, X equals 2.74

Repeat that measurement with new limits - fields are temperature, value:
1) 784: 3.08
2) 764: 2.76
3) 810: 2.83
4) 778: 3.32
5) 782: 3.25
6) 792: 1.72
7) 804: 2.43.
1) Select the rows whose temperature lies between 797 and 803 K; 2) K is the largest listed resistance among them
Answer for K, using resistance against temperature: 2.05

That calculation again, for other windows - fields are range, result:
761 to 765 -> 2.76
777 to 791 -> 3.32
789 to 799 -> 2.12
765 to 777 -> 3.21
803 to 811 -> 2.83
